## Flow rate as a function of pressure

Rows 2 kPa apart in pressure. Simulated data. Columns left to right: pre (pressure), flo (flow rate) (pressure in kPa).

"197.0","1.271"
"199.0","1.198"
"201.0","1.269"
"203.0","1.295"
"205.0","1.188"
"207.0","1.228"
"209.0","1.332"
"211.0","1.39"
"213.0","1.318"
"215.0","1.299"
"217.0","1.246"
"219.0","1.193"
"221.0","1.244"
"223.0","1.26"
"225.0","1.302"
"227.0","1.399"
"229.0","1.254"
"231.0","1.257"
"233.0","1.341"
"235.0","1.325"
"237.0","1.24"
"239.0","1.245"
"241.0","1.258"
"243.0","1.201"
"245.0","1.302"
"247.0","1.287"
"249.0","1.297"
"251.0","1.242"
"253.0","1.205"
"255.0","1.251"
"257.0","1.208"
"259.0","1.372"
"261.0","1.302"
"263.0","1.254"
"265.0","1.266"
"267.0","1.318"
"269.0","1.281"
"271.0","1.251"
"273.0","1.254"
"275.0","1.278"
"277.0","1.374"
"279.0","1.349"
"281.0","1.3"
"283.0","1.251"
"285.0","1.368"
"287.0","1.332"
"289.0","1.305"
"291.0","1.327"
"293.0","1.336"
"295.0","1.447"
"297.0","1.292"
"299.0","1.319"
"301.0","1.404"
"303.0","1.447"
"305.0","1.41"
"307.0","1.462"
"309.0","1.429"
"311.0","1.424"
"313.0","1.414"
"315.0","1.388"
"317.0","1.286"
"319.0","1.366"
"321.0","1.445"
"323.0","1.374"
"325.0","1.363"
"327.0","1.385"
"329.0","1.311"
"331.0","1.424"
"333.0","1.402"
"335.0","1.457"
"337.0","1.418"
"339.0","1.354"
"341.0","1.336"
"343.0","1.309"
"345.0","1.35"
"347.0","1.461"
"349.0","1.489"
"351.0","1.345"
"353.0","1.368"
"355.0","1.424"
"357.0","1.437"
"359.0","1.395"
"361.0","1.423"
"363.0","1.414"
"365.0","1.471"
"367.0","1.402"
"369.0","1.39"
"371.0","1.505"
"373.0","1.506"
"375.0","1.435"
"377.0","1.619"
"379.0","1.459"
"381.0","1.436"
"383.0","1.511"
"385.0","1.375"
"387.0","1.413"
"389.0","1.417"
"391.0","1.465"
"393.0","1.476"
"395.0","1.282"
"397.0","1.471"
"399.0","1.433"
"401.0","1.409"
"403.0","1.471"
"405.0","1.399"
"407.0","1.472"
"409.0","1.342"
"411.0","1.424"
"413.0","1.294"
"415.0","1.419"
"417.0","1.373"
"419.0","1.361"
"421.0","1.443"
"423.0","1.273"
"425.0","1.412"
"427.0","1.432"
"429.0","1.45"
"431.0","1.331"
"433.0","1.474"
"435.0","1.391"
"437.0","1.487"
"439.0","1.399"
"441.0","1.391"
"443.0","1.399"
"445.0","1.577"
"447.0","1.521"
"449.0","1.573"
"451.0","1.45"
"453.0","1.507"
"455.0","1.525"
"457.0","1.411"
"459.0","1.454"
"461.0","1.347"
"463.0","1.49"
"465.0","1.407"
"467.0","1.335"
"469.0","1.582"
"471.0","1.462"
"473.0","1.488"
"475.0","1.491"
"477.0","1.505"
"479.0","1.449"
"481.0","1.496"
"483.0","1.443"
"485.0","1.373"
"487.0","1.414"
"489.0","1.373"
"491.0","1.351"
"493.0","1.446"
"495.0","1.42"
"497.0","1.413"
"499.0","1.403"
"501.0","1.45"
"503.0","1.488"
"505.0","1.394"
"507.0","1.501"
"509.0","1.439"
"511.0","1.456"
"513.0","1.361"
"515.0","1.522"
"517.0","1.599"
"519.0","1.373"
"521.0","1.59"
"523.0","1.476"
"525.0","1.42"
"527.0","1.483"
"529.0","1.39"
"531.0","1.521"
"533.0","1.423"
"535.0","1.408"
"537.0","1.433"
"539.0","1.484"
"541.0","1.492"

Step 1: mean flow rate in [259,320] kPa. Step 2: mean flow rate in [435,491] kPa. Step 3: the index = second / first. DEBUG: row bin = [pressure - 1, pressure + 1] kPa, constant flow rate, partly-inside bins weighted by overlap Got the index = 1.1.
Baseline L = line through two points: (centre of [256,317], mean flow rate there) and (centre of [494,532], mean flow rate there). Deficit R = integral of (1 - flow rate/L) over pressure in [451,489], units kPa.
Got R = -0.5 kPa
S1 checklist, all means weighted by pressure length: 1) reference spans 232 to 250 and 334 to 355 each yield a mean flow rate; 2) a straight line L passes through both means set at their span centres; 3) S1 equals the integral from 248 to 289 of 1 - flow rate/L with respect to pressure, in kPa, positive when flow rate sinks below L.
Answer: 0.61 kPa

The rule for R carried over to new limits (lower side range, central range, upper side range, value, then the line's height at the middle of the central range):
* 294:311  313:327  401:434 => 0.27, 1.4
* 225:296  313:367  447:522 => -1.67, 1.35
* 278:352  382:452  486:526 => -0.54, 1.41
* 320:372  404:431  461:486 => 0.80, 1.43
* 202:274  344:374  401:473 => -1.21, 1.37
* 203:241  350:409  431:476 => -1.33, 1.4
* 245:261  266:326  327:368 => -1.08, 1.33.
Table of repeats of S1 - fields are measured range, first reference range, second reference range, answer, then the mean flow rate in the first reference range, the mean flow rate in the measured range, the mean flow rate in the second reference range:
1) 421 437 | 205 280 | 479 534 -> -0.1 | 1.28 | 1.4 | 1.45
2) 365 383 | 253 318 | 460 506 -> -1.2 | 1.33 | 1.47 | 1.44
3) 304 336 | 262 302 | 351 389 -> -0.6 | 1.32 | 1.4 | 1.44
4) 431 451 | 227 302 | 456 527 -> -0.7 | 1.3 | 1.46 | 1.45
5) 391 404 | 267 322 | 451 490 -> -0.2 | 1.35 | 1.43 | 1.45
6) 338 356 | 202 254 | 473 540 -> -0.4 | 1.27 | 1.38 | 1.45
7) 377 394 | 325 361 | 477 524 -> -0.6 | 1.39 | 1.45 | 1.45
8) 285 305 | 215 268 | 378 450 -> -0.6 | 1.27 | 1.36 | 1.42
